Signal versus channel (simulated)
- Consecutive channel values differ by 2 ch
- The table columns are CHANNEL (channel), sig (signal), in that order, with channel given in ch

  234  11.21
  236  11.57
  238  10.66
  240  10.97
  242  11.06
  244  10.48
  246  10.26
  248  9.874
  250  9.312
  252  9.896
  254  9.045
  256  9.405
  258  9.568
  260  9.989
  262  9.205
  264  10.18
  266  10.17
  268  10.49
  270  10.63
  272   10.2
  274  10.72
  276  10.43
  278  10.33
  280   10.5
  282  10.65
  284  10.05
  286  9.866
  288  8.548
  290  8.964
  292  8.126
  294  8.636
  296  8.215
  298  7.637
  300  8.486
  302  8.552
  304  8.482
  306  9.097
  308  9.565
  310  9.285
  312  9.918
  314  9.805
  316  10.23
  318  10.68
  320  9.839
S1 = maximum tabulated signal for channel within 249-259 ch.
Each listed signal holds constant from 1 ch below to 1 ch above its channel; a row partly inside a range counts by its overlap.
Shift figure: 9.896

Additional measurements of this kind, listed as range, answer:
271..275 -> 10.72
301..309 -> 9.565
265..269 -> 10.49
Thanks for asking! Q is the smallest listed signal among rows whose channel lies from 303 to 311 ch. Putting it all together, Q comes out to 8.482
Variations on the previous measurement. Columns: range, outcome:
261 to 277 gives 9.205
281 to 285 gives 10.05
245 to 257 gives 9.045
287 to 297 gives 8.126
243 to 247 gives 10.26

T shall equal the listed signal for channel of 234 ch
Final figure 11.21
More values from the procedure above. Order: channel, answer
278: 10.33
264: 10.18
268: 10.49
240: 10.97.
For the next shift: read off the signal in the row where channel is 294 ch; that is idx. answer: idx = 8.636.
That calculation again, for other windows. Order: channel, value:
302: 8.552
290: 8.964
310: 9.285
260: 9.989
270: 10.63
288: 8.548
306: 9.097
